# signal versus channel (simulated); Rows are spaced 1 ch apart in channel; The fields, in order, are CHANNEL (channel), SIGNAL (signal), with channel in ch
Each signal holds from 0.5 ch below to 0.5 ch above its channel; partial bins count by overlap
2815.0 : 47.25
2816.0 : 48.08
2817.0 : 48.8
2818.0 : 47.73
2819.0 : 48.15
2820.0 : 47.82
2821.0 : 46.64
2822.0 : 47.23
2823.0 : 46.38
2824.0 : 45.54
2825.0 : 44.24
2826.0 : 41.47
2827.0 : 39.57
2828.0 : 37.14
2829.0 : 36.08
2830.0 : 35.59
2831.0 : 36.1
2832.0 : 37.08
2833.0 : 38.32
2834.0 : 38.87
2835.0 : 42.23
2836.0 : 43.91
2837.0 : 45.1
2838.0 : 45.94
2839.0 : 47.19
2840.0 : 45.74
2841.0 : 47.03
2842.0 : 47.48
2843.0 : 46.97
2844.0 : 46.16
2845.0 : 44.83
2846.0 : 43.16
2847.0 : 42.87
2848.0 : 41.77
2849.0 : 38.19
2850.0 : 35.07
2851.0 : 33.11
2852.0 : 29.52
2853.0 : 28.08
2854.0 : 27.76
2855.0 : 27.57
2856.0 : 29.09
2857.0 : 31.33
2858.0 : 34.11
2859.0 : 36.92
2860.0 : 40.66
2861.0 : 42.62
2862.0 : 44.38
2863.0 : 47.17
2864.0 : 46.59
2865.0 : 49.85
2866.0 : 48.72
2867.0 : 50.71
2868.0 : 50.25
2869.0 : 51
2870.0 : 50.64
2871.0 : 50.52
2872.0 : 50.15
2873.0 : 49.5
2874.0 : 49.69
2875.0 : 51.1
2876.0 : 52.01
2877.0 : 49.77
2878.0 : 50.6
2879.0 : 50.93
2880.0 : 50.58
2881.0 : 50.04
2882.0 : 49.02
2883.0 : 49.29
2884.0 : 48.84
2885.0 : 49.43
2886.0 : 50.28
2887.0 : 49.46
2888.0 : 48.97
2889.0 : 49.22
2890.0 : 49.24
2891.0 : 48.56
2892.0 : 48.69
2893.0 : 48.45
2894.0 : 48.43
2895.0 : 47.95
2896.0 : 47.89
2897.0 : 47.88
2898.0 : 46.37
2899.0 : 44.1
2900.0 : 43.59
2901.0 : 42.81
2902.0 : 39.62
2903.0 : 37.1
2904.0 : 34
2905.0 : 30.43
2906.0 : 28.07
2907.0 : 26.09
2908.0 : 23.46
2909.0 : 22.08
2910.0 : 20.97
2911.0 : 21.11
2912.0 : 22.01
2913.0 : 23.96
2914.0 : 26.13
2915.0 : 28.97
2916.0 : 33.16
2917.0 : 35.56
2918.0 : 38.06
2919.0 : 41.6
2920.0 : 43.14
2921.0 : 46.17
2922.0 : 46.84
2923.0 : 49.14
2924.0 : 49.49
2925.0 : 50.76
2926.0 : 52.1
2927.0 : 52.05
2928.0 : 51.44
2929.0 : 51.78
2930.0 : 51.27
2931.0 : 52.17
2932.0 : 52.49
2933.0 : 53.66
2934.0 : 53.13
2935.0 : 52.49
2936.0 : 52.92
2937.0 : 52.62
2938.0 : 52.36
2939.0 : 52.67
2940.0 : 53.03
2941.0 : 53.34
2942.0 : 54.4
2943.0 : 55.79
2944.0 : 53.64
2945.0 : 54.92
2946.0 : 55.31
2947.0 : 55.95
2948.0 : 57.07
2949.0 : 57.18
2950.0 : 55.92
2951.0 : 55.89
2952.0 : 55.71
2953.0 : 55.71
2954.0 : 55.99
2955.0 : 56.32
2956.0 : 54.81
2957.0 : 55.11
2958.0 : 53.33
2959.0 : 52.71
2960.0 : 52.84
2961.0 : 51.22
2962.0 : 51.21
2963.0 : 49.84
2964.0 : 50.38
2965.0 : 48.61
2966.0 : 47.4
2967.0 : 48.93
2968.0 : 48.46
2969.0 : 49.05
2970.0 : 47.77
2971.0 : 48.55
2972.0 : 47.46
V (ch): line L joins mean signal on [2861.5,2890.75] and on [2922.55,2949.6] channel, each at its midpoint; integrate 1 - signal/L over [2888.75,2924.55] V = 9.1 ch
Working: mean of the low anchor 49.6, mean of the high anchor 53.1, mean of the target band 38.3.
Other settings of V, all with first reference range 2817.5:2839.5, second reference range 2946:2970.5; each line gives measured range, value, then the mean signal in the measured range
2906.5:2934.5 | 5.65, 40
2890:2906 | 1.55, 43.4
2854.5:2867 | 1.35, 40.3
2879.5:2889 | -0.50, 49.5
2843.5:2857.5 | 2.75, 35.6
